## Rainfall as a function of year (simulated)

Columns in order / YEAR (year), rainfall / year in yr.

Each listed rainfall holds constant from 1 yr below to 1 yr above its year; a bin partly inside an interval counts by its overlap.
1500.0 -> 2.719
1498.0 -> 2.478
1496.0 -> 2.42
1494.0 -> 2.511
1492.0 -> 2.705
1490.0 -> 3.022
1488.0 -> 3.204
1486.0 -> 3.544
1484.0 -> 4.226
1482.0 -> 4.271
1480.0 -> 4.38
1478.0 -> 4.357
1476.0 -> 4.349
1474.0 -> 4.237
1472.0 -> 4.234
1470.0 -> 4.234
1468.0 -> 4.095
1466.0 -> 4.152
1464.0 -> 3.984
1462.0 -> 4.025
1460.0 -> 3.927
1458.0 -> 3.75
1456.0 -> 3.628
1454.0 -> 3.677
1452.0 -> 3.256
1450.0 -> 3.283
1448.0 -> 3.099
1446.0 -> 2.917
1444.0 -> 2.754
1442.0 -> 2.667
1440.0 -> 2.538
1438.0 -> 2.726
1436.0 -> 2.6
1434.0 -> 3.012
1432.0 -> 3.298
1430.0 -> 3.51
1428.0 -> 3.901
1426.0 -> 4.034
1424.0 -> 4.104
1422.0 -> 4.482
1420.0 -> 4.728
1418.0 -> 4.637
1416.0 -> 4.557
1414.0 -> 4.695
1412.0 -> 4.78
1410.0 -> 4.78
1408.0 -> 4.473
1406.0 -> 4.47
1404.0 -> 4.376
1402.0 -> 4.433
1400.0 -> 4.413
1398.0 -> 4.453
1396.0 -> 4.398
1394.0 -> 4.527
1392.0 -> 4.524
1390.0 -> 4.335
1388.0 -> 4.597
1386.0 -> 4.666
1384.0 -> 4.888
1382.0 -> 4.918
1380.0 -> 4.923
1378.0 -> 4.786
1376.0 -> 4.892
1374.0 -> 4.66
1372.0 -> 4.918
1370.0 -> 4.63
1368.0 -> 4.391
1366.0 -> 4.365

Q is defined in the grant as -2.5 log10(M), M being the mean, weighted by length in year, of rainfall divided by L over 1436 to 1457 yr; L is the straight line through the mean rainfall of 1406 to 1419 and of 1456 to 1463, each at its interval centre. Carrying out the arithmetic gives 0.317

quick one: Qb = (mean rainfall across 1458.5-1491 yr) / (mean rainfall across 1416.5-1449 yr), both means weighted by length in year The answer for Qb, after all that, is 1.16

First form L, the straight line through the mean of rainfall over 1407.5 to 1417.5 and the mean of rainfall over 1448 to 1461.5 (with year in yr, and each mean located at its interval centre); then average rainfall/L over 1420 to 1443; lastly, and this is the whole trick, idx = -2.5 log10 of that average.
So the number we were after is 0.23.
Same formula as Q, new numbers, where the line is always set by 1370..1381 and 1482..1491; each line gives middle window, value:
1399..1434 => 0.02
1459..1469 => -0.06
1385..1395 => 0.03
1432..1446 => 0.43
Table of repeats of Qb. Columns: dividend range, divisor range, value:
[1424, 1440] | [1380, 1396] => 0.71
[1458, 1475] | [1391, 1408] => 0.92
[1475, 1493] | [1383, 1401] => 0.83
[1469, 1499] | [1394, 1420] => 0.79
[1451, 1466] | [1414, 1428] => 0.86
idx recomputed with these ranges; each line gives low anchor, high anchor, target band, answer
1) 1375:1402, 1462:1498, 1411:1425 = -0.06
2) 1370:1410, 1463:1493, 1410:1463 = 0.17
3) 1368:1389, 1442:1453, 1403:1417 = -0.16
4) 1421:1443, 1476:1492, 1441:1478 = -0.03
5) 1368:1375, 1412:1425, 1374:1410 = 0.01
